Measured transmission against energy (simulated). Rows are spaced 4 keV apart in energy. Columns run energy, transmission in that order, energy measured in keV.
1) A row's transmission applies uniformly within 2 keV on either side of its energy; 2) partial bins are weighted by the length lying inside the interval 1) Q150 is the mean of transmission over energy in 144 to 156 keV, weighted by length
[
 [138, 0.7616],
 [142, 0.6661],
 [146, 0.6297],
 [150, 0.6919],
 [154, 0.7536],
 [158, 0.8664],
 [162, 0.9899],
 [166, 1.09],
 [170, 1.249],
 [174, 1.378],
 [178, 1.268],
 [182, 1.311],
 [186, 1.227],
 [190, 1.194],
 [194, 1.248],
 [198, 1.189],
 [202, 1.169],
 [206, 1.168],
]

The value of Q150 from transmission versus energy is 0.692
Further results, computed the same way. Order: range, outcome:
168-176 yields 1.31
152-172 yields 0.99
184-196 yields 1.22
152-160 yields 0.81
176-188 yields 1.27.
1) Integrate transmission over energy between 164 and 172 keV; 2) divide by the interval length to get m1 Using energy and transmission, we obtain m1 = 1.17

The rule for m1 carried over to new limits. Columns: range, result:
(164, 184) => 1.26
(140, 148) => 0.648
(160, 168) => 1.04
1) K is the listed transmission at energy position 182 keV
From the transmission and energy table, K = 1.311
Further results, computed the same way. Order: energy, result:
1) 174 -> 1.378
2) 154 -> 0.7536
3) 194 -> 1.248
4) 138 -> 0.7616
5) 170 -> 1.249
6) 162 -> 0.9899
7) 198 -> 1.189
